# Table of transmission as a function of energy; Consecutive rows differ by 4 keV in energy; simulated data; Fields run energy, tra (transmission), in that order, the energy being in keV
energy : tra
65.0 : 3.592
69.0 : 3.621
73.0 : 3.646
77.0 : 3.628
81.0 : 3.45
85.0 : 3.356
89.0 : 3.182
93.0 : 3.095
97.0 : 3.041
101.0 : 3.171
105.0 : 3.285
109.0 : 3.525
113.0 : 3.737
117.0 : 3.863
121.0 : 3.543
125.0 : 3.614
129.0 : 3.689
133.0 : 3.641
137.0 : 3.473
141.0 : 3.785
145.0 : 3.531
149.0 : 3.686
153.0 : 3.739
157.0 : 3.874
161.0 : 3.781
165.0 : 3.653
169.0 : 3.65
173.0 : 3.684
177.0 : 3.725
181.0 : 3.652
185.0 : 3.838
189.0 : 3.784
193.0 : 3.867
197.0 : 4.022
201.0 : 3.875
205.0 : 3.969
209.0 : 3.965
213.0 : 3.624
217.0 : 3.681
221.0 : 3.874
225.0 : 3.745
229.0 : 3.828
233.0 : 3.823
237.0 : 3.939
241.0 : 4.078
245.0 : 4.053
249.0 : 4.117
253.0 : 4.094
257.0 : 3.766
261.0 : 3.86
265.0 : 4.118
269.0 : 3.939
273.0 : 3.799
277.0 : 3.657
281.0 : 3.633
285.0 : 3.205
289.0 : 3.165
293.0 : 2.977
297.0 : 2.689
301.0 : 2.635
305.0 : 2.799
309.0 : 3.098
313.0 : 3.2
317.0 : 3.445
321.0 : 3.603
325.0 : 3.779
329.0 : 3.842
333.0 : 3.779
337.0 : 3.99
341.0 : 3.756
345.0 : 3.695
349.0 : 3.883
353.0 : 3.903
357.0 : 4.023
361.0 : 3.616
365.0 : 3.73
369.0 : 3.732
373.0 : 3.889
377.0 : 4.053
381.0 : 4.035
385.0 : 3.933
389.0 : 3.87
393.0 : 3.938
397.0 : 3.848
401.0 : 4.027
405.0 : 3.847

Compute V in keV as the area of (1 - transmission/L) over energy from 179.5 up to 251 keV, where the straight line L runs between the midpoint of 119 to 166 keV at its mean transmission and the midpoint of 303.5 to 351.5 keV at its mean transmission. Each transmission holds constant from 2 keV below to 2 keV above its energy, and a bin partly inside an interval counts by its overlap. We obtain -4.7 keV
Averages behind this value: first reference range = 3.67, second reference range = 3.58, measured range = 3.88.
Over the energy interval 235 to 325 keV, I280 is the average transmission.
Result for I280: 3.54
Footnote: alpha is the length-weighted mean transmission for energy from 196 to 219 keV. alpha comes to 3.85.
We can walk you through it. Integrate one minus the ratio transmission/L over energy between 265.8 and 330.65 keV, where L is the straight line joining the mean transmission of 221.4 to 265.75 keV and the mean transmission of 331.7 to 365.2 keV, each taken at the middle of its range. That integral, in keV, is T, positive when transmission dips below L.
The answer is 8.81 keV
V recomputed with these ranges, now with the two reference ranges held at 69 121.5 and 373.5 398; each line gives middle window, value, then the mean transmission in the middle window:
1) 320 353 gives 0.5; 3.8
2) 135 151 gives -0.5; 3.62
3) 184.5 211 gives -2.2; 3.91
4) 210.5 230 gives -0.5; 3.75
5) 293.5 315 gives 5.2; 2.89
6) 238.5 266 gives -2.2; 4.01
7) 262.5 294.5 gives 1.5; 3.58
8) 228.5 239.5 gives -0.6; 3.88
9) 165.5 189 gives -0.9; 3.71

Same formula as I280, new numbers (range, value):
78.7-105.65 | 3.23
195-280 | 3.89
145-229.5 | 3.78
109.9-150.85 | 3.65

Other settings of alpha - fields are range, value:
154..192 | 3.74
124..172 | 3.68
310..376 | 3.74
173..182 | 3.69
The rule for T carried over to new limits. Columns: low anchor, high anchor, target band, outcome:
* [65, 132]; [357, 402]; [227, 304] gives 1.49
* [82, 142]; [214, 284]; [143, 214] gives -2.25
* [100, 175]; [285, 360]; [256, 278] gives -2.27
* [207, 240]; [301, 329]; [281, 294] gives 0.97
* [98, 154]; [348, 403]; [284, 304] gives 4.62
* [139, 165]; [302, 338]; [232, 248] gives -1.79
